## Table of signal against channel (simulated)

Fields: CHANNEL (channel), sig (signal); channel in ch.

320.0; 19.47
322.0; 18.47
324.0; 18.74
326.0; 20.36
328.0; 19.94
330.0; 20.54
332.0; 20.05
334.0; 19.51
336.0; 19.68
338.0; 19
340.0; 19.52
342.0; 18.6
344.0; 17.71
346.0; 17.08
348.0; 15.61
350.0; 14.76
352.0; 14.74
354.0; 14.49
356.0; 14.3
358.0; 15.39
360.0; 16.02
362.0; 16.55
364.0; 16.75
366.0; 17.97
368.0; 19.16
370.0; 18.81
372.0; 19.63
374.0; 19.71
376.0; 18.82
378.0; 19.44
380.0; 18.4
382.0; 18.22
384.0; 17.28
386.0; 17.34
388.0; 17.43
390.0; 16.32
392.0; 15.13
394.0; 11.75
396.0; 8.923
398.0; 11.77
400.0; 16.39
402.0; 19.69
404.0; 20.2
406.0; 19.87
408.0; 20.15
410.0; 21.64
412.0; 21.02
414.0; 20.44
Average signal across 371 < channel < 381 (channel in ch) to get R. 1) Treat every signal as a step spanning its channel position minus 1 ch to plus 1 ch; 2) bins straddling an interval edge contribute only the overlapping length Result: 19.2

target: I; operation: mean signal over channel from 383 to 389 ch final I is 17.4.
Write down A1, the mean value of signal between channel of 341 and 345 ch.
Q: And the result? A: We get 18.2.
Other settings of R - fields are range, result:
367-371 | 19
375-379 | 19.1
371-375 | 19.7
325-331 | 20.3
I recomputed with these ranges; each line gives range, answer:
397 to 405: 17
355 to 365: 15.8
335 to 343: 19.2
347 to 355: 14.9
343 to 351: 16.3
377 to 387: 18.1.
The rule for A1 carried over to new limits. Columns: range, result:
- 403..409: 20.1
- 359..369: 17.3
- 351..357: 14.5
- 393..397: 10.3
